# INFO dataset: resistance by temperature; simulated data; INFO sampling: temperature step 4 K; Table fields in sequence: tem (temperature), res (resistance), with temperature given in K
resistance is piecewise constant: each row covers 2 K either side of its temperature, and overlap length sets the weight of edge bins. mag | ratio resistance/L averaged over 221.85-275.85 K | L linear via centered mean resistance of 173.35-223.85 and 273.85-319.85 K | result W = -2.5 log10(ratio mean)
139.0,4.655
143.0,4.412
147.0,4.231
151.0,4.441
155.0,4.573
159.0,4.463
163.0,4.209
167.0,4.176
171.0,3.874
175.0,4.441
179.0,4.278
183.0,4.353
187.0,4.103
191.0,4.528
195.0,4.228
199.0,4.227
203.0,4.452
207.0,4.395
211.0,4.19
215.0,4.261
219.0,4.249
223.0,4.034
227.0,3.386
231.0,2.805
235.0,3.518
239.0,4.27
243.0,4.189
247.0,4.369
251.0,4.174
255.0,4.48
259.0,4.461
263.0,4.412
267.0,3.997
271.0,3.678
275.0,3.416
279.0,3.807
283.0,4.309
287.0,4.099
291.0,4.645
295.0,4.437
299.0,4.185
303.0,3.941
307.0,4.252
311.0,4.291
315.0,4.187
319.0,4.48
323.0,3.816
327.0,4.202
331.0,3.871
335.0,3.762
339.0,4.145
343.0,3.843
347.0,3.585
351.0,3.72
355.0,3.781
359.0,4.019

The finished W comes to 0.075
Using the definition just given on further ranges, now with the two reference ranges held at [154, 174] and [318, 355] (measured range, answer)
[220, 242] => 0.13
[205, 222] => -0.03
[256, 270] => -0.05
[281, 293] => -0.09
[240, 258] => -0.06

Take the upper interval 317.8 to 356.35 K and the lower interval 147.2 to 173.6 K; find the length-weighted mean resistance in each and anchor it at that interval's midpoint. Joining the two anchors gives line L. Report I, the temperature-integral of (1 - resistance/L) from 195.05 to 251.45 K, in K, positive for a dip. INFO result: 1.6 K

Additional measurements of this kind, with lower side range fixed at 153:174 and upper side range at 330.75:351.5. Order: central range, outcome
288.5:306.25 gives -1.6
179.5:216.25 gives -1.1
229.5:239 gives 1.6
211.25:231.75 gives 1.4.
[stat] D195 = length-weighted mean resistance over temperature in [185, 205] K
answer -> 4.31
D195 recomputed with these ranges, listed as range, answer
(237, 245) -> 4.23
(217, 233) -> 3.62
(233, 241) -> 3.89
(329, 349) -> 3.84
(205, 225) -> 4.23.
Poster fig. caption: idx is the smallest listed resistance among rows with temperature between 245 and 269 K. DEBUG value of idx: 3.997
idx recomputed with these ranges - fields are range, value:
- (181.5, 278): 2.805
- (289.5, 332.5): 3.816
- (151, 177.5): 3.874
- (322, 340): 3.762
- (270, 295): 3.416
